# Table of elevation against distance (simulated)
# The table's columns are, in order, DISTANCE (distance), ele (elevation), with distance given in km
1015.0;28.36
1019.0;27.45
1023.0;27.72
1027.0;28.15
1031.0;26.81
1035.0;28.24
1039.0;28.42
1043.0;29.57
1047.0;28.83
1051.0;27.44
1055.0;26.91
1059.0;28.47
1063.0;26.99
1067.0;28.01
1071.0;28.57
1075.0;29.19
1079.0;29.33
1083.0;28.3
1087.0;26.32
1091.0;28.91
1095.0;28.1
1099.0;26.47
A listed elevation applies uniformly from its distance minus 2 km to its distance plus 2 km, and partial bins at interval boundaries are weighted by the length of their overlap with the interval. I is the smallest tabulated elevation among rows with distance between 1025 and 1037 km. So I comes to 26.81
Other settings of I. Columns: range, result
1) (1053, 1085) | 26.91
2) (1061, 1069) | 26.99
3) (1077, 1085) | 28.3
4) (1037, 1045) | 28.42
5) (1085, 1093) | 26.32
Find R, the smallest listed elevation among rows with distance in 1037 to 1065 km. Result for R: 26.91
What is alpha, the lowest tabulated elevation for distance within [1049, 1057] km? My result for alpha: 26.91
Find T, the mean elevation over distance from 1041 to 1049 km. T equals 29.2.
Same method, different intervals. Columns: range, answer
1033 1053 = 28.5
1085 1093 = 27.6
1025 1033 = 27.5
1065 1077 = 28.6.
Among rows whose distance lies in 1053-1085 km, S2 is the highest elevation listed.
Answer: 29.33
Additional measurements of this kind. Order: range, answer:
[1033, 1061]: 29.57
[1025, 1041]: 28.42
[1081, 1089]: 28.3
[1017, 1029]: 28.15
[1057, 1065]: 28.47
